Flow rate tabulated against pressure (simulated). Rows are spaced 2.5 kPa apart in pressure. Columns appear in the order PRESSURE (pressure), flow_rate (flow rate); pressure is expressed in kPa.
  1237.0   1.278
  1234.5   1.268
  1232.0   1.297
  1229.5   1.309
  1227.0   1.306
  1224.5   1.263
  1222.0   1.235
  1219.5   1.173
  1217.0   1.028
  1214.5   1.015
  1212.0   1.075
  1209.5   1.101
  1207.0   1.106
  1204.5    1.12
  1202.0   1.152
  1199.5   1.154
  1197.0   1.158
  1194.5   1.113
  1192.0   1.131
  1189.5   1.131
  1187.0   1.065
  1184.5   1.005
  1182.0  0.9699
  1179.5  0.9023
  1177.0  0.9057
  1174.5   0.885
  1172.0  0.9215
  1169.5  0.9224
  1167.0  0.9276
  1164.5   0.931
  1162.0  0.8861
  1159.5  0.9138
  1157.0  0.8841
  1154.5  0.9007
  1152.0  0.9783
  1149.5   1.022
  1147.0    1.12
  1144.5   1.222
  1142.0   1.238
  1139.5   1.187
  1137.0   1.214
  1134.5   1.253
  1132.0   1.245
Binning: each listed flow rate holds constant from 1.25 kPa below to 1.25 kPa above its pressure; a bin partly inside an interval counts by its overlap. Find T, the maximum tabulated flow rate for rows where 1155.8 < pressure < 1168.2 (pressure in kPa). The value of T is 0.931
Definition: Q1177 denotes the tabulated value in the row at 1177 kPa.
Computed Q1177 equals 0.9057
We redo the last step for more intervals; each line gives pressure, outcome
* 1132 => 1.245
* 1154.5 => 0.9007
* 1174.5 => 0.885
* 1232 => 1.297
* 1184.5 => 1.005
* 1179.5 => 0.9023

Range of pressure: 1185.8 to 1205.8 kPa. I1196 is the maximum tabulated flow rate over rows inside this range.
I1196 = 1.158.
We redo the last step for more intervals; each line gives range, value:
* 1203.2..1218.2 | 1.12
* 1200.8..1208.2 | 1.152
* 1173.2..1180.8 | 0.9057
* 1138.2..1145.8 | 1.238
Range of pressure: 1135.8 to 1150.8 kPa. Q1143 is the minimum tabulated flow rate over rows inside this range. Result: 1.022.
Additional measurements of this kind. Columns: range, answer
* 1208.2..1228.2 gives 1.015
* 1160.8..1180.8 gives 0.885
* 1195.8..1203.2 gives 1.152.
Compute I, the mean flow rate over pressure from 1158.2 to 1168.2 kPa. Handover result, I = 0.914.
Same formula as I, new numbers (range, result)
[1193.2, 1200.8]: 1.14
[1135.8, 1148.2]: 1.2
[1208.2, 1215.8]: 1.06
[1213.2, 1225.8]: 1.14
